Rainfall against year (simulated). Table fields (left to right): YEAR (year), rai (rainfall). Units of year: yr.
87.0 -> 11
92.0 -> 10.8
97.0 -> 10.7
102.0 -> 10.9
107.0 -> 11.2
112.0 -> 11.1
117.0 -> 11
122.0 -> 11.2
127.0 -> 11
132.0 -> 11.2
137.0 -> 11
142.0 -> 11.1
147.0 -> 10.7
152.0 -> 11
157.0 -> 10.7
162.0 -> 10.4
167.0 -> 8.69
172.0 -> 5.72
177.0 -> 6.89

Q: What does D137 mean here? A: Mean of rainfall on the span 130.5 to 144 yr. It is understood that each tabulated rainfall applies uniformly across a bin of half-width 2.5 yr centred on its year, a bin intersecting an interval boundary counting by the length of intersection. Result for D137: 11.1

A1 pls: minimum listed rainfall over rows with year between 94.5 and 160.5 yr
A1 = 10.7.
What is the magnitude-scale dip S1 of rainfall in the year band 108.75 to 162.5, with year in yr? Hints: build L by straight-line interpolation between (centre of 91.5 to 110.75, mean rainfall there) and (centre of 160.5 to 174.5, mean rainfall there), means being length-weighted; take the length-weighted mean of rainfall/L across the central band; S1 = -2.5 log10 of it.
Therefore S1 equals -0.16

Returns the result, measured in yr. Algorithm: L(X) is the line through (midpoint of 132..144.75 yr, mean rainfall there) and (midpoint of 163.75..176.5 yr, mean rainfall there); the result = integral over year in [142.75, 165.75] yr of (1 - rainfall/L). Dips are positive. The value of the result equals -3.6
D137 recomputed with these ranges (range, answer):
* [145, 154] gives 10.9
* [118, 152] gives 11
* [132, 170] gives 10.5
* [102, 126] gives 11.1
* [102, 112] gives 11.1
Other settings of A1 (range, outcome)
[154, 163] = 10.4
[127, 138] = 11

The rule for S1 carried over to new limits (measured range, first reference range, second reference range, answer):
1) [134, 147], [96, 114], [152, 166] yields -0.037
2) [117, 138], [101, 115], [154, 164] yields -0.020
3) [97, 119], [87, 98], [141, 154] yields -0.017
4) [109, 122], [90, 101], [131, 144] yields -0.016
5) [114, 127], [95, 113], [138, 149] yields -0.013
